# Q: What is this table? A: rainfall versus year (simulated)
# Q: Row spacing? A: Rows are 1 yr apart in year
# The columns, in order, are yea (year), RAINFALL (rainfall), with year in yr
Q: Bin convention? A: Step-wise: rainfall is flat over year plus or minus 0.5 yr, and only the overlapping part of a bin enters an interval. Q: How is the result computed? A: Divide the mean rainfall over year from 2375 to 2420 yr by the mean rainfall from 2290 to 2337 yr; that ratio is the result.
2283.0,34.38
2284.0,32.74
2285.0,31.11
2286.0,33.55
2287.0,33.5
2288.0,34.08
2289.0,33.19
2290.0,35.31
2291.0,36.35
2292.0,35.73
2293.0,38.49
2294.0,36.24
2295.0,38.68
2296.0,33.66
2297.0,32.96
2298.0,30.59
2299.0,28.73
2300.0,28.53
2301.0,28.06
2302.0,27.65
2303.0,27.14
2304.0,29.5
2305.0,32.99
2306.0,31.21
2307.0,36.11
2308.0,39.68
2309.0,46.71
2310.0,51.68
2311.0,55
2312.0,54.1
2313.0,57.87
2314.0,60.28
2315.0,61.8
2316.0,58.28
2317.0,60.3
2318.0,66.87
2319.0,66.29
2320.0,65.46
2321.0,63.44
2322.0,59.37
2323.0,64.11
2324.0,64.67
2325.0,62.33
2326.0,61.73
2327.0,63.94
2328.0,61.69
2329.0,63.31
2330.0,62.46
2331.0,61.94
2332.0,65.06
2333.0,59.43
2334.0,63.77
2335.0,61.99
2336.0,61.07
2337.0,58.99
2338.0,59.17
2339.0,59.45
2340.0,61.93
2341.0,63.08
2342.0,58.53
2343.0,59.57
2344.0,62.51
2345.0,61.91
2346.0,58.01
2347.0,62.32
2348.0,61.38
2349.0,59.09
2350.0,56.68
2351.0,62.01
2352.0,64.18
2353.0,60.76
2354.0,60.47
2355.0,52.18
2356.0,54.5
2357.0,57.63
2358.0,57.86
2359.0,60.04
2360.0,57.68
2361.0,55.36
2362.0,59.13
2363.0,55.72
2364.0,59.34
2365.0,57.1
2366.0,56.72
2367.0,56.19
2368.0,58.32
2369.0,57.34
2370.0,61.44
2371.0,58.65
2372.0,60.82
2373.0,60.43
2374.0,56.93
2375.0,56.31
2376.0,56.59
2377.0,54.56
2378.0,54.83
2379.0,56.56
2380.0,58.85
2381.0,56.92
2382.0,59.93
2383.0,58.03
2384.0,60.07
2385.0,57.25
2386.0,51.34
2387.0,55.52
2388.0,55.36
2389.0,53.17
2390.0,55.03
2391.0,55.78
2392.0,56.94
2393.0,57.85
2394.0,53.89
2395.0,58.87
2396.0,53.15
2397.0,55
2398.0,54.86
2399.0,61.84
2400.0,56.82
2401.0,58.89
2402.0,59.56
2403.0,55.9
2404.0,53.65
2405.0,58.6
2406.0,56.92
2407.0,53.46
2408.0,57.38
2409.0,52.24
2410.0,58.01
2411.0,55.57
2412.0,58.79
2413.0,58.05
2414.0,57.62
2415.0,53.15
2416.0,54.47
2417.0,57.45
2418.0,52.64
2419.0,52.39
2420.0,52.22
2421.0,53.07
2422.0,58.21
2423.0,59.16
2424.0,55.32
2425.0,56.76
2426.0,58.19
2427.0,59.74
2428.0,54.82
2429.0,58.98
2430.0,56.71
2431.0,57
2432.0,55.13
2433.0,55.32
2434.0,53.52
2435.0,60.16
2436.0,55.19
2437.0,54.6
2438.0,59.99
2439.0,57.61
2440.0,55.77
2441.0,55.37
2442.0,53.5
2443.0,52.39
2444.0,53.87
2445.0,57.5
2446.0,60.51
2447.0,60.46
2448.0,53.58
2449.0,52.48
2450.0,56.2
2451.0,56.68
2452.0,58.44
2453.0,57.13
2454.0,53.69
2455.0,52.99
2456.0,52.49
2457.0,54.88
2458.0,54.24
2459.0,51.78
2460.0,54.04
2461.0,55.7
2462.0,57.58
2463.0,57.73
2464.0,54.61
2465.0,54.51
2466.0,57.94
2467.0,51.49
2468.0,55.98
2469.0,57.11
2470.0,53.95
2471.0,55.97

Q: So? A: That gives 1.1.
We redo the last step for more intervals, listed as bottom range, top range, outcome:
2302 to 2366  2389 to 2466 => 0.98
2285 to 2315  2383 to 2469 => 1.48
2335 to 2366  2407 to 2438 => 0.95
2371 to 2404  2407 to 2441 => 0.99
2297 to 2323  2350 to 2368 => 1.24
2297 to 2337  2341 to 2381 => 1.12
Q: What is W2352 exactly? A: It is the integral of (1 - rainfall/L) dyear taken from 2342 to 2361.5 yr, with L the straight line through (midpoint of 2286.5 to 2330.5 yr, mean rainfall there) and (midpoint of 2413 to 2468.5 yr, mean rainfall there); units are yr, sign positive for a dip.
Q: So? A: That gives -3.70 yr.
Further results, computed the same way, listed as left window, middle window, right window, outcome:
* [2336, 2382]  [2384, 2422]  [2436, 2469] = 0.9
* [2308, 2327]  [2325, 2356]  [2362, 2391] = -1.2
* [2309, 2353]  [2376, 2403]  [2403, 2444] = 0.6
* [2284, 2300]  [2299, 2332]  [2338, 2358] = -4.9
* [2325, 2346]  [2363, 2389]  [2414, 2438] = 0.8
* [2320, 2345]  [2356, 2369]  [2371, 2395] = 0.3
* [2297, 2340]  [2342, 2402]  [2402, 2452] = -3.7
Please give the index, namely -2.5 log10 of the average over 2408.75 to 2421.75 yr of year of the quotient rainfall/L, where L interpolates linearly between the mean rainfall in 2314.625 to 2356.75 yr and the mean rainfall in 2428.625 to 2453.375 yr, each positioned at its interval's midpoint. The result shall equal 0.05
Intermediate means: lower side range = 61.3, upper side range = 56.3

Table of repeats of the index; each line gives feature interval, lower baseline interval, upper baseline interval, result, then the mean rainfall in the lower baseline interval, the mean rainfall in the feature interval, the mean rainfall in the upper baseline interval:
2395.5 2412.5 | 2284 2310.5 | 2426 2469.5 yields -0.143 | 34.3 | 56.5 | 55.8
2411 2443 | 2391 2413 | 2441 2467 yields -0.002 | 56.6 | 56.1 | 55.3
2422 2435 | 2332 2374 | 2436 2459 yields -0.011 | 59.4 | 56.9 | 55.6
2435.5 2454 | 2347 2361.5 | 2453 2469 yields -0.014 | 58.7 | 56.1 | 54.8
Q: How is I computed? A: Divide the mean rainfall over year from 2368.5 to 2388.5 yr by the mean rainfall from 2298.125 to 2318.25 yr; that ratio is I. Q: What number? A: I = 1.3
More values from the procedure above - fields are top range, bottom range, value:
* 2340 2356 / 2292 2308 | 1.85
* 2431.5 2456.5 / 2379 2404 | 0.98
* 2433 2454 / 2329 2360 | 0.93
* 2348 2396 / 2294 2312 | 1.61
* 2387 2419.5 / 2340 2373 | 0.95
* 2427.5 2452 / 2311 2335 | 0.91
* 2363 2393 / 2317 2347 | 0.92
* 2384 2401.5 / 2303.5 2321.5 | 1.08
